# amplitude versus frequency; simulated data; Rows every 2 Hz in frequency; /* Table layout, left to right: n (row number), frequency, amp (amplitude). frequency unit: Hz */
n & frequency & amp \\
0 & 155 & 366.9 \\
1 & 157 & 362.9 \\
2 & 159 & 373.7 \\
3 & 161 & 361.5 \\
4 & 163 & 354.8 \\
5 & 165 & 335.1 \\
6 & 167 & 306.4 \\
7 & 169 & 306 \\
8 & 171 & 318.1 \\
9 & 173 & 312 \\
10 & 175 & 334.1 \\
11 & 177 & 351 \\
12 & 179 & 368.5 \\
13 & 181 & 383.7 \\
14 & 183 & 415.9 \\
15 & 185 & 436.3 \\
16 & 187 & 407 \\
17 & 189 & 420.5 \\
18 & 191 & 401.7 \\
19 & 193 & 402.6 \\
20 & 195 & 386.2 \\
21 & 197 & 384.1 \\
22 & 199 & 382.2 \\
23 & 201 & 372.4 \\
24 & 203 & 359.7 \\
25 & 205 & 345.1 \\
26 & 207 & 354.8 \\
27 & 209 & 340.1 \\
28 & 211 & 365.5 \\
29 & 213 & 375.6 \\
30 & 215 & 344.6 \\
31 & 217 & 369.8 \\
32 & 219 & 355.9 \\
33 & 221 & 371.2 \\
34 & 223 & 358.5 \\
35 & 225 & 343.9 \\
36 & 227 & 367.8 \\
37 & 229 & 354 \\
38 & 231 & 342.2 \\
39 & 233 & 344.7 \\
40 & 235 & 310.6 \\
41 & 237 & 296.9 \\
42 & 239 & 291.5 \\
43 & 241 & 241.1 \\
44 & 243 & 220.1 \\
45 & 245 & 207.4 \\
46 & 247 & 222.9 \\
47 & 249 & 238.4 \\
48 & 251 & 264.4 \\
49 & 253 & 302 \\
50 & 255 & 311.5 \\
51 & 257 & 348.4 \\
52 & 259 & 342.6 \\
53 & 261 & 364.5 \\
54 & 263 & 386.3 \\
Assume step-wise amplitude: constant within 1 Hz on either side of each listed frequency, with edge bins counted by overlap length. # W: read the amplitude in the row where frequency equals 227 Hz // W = 367.8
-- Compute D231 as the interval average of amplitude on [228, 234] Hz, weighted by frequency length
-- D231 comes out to 347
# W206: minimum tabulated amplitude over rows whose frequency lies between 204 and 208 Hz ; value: 345.1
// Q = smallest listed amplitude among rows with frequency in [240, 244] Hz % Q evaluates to 220.1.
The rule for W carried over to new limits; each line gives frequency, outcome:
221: 371.2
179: 368.5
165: 335.1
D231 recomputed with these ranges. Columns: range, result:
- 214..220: 357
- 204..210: 347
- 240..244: 231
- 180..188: 411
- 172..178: 332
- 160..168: 339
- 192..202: 386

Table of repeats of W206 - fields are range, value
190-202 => 372.4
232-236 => 310.6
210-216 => 344.6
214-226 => 343.9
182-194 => 401.7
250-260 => 264.4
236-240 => 291.5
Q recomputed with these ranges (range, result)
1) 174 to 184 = 334.1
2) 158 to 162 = 361.5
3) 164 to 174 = 306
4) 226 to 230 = 354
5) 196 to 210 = 340.1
